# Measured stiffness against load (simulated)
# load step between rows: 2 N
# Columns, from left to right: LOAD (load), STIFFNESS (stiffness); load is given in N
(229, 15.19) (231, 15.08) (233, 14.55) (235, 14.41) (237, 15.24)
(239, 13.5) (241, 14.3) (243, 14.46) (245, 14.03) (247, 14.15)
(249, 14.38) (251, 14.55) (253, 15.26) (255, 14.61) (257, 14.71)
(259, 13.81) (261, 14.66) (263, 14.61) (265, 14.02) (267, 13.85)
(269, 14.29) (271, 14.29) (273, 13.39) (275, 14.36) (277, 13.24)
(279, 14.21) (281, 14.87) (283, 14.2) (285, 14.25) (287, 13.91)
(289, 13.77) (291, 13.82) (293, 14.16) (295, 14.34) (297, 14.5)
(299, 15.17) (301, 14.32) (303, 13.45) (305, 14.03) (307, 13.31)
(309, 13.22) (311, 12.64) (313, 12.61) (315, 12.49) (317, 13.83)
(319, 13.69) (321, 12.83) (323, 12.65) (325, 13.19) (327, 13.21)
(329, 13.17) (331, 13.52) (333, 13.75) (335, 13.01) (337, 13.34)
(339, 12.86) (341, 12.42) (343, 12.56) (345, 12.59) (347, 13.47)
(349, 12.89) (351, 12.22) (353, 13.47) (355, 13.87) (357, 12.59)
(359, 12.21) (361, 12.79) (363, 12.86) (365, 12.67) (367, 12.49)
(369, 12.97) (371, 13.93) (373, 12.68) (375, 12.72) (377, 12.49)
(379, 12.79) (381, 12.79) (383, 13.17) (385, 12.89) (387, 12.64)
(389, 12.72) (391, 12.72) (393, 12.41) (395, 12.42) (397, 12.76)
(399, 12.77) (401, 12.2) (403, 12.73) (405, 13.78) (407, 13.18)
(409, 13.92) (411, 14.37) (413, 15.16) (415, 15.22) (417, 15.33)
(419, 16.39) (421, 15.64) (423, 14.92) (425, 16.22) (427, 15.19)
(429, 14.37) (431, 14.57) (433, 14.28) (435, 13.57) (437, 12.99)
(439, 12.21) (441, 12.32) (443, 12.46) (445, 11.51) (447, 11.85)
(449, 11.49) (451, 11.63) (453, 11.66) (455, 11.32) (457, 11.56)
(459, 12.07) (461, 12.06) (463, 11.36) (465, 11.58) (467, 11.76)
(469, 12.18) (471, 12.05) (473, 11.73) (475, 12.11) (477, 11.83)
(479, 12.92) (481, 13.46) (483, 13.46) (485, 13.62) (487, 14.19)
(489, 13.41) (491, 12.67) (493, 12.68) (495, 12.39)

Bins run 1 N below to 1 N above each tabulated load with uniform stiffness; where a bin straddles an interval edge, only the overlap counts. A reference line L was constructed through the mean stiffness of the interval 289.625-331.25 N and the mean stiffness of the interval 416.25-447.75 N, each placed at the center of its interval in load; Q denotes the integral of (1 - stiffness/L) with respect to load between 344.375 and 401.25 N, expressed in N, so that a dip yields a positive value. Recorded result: 3.97 N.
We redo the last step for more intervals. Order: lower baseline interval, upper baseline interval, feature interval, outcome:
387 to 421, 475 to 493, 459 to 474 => 1.6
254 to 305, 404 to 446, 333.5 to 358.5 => 2.2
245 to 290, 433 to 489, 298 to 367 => 2.3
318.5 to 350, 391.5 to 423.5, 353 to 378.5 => 1.0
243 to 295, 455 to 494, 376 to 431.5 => -3.1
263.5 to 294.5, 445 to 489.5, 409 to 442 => -5.0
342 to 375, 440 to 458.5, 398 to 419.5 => -3.1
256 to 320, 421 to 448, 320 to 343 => 1.3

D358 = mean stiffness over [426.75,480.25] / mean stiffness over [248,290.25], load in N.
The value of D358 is 0.87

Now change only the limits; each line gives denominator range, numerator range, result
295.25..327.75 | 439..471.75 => 0.88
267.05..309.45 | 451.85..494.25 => 0.88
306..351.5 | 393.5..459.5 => 1.03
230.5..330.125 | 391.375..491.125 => 0.94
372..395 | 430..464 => 0.97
